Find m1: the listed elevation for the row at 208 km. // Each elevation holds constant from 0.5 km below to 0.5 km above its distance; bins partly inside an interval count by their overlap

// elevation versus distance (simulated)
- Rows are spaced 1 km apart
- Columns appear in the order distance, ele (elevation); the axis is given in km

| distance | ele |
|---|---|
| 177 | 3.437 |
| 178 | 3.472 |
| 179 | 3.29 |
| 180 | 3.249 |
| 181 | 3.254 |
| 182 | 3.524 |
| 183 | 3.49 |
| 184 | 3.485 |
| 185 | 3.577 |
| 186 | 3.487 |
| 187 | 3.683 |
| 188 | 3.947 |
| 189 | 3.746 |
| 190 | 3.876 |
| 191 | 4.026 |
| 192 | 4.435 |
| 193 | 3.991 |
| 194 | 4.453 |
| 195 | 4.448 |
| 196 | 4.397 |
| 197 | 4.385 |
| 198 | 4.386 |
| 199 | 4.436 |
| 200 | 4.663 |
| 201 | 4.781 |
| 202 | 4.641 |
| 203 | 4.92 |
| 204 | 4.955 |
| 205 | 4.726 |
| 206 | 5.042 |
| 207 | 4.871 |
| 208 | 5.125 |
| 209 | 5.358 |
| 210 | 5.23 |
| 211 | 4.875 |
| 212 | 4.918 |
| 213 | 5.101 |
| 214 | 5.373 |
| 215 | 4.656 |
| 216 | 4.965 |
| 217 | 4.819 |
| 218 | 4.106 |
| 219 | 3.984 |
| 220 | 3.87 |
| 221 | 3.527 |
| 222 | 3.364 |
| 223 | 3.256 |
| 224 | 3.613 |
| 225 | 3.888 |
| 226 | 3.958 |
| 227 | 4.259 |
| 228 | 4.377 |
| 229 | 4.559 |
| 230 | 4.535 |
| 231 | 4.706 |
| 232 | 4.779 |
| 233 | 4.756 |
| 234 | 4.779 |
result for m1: 5.125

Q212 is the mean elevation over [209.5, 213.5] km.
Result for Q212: 5.03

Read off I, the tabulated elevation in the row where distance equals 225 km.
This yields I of 3.888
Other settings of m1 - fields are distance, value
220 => 3.87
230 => 4.535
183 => 3.49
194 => 4.453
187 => 3.683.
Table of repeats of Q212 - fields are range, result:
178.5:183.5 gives 3.36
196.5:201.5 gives 4.53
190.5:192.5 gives 4.23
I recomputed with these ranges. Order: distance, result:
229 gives 4.559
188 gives 3.947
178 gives 3.472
